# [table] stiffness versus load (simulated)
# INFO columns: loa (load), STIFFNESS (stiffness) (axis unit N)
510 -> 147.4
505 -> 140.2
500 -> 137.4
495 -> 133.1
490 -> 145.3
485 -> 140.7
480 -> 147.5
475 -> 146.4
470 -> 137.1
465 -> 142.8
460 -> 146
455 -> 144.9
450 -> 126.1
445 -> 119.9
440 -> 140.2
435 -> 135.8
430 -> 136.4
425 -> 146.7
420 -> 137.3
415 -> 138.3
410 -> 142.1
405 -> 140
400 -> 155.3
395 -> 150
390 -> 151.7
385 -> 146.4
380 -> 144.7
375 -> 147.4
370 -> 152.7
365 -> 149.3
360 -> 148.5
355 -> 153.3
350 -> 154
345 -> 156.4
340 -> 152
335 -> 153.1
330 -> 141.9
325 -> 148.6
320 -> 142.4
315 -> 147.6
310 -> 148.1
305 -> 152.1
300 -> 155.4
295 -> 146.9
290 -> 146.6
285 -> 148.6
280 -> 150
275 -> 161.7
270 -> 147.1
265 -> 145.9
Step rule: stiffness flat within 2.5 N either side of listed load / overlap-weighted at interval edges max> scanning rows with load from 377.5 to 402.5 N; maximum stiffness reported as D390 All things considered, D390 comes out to 155.3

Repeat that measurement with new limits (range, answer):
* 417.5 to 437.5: 146.7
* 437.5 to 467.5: 146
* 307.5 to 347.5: 156.4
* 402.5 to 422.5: 142.1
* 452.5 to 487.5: 147.5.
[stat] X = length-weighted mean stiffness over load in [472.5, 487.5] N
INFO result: 145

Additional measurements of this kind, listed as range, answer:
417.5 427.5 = 142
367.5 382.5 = 148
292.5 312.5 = 151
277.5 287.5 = 149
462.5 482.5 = 143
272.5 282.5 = 156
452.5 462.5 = 145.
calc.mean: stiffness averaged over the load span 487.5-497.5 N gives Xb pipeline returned 139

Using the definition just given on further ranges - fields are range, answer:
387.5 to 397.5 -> 151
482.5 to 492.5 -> 143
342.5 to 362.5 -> 153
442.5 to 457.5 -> 130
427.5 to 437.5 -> 136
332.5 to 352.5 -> 154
